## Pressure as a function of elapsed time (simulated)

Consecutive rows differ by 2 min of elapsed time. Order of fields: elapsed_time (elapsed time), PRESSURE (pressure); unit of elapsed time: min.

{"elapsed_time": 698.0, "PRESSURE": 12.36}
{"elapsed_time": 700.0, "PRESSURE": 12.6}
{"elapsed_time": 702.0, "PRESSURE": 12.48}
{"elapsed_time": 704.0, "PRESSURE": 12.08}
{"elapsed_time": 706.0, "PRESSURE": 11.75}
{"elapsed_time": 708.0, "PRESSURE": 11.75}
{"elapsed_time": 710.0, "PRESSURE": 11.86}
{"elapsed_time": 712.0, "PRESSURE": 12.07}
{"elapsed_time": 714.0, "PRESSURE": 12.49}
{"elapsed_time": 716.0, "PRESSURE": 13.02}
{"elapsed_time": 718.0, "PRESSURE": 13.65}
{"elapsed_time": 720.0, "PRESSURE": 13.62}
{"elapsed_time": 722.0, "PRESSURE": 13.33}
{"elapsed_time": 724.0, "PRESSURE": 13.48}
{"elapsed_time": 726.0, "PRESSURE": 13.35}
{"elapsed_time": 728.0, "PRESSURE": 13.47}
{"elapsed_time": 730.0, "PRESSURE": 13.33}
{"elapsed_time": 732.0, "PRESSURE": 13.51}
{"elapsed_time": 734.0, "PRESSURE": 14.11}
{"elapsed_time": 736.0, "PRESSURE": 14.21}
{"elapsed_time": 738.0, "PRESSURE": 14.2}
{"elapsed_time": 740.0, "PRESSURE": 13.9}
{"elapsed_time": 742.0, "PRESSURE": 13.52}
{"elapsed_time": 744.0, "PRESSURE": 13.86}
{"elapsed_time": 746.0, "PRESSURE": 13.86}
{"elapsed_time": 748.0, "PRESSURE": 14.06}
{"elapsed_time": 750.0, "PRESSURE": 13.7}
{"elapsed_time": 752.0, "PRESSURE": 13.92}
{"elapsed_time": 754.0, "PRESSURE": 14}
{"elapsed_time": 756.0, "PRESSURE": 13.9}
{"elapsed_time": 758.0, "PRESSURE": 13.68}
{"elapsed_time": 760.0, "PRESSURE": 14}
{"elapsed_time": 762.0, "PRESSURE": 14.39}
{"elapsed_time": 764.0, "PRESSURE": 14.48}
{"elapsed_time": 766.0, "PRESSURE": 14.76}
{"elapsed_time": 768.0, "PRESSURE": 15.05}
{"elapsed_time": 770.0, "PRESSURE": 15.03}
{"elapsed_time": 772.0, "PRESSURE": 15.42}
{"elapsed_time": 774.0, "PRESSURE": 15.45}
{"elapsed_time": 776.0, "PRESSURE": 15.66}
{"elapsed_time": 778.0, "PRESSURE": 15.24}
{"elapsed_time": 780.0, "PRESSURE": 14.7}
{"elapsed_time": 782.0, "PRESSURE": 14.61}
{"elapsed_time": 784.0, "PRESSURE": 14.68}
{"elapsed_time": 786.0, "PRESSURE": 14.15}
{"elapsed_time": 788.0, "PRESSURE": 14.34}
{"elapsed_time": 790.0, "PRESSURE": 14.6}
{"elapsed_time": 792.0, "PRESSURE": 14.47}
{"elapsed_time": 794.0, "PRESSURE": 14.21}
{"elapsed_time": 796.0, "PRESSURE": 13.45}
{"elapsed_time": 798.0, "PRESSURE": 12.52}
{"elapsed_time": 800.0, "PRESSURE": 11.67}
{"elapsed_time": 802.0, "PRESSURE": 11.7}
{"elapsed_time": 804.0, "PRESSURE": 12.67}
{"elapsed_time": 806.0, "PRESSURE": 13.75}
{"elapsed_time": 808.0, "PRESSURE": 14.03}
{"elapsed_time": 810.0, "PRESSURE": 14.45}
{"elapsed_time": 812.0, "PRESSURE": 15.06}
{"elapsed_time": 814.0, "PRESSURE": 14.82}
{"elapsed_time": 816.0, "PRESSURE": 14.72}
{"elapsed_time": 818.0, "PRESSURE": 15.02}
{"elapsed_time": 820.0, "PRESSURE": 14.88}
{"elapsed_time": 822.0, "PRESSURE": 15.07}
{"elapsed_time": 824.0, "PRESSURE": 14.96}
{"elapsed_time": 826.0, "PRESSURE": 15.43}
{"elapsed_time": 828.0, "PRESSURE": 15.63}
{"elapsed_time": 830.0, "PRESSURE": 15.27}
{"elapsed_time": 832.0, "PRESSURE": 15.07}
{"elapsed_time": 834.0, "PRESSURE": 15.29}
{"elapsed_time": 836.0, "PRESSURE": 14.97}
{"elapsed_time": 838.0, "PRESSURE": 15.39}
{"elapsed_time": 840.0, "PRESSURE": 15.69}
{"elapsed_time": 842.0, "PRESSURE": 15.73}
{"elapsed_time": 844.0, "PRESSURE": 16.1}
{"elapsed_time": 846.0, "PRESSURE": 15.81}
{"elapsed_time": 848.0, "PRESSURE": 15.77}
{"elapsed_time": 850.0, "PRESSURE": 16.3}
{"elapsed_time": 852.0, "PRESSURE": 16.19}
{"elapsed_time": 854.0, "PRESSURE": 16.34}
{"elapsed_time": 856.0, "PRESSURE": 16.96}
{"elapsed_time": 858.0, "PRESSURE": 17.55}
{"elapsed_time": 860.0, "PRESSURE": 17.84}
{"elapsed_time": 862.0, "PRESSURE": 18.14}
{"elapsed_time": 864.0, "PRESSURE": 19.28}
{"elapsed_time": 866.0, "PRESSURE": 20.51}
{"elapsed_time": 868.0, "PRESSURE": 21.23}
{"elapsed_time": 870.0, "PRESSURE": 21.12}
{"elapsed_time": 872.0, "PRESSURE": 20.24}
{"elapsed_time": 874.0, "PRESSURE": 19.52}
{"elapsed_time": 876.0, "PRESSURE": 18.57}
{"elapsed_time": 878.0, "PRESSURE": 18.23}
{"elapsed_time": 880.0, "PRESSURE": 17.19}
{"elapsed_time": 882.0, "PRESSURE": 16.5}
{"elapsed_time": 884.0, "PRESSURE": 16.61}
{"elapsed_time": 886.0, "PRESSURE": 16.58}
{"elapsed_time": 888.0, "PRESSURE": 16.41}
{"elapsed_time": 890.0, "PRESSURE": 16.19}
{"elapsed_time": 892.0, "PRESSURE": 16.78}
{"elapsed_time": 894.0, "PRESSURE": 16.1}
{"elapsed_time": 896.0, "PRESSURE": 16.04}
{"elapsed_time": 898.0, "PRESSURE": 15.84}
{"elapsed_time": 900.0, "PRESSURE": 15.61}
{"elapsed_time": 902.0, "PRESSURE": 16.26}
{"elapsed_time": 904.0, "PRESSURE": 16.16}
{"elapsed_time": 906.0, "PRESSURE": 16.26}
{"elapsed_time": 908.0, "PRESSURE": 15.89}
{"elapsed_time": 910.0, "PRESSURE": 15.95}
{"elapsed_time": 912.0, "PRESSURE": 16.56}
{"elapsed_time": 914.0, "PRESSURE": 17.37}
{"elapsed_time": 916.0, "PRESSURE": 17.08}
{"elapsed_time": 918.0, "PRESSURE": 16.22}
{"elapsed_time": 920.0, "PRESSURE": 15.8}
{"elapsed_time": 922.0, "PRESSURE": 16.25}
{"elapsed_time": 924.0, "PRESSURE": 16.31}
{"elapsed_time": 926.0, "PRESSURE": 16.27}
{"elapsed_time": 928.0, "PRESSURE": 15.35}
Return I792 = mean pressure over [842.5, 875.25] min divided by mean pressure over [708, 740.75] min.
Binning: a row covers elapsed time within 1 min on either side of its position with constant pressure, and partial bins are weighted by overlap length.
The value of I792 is 1.36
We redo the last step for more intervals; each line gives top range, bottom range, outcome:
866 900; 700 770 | 1.31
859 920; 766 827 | 1.21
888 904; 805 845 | 1.07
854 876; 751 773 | 1.32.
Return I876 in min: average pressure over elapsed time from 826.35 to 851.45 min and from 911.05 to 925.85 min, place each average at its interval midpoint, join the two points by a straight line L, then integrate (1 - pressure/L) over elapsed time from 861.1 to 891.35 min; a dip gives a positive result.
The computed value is -4.5 min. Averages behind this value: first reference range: 15.6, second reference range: 16.5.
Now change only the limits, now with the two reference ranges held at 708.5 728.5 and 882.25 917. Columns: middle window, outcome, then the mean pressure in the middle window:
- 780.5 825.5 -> 1.4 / 14.1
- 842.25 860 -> -1.1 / 16.4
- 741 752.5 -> -0.3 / 13.8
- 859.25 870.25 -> -2.8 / 19.6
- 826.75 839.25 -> -0.1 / 15.3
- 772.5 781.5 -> -0.7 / 15.2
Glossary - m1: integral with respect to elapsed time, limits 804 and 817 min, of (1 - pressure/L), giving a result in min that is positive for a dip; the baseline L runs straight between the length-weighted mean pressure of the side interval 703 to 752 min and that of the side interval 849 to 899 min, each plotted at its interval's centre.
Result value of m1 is 1.2 min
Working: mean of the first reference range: 13.3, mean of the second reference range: 17.7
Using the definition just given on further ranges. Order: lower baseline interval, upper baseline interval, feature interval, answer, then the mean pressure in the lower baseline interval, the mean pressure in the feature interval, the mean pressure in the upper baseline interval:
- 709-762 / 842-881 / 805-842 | 3.7 min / 13.6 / 15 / 18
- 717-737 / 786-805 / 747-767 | -0.9 min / 13.6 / 14.1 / 13.3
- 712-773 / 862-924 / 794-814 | 2.5 min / 13.9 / 13.4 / 17.3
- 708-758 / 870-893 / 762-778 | -0.6 min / 13.5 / 15.1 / 17.7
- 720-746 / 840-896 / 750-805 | 2.8 min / 13.7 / 14.2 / 17.5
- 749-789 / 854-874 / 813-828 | 1.7 min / 14.6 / 15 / 19.1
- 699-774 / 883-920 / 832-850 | -0.3 min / 13.6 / 15.6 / 16.3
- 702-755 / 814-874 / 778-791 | 0.3 min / 13.3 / 14.6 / 16.7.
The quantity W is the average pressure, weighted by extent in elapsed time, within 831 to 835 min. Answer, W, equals 15.2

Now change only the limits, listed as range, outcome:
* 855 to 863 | 17.6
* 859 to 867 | 18.9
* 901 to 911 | 16.1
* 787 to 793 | 14.5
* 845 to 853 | 16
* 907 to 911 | 15.9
